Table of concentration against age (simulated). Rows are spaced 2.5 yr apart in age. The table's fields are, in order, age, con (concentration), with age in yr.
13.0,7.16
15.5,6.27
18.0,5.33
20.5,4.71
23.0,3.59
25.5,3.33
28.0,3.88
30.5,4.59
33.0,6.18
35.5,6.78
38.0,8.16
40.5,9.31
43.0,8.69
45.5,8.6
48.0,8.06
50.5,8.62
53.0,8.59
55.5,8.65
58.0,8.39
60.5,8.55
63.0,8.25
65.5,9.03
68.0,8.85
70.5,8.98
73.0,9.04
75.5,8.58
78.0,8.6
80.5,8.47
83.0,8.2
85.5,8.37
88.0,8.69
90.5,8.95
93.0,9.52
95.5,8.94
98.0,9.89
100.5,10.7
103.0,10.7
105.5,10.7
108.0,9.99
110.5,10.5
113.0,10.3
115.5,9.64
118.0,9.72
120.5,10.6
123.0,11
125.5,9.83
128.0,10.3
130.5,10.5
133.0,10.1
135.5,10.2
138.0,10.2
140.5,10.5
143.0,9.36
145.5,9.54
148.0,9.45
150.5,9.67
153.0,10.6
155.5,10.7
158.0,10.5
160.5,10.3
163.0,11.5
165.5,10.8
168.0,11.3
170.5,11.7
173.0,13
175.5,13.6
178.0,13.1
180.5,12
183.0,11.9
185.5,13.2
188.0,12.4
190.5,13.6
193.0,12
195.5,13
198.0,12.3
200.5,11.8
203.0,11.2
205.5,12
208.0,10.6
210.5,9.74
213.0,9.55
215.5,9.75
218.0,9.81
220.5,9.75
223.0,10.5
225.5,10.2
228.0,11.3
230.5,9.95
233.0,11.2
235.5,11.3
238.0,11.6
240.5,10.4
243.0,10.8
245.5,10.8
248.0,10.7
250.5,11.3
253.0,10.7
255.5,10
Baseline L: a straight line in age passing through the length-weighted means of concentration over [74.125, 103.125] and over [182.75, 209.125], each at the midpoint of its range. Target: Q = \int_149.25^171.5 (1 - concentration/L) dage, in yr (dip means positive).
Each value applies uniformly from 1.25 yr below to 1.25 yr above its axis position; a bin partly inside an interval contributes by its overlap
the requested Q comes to 0.8 yr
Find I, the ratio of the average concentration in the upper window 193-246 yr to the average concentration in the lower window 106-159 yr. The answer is 1.07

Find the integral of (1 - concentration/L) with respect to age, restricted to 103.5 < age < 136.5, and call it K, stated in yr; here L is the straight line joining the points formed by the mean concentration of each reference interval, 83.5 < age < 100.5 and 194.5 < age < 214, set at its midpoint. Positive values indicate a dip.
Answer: -2.0 yr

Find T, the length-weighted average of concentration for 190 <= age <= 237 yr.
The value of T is 11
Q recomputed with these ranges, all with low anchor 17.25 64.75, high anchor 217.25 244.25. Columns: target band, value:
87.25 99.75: -1.98 yr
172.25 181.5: -3.22 yr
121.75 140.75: -3.47 yr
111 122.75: -2.39 yr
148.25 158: -1.18 yr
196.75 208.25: -1.79 yr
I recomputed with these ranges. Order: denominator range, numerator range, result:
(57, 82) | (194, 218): 1.27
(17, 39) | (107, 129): 1.99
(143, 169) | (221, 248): 1.04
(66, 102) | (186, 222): 1.25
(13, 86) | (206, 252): 1.41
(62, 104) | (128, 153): 1.11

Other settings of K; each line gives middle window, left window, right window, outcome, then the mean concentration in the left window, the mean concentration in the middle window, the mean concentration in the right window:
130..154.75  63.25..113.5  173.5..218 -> 1.3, 9.31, 10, 11.8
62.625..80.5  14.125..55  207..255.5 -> -3.5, 6.58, 8.77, 10.5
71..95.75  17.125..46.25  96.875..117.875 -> 0.5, 6.06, 8.74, 10.3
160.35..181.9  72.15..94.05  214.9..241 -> -4.8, 8.7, 12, 10.5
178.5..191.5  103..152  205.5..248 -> -2.9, 10.1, 12.6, 10.5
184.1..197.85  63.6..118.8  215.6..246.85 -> -3.4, 9.36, 12.8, 10.6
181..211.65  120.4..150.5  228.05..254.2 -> -4.2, 10.1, 12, 10.9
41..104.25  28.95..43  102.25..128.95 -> -2.6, 7.09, 8.88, 10.3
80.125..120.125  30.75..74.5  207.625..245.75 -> -3.3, 8.31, 9.63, 10.4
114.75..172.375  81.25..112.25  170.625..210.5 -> 2.9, 9.59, 10.4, 12.3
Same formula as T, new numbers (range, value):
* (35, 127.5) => 9.18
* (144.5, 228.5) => 11.3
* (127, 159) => 10.1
